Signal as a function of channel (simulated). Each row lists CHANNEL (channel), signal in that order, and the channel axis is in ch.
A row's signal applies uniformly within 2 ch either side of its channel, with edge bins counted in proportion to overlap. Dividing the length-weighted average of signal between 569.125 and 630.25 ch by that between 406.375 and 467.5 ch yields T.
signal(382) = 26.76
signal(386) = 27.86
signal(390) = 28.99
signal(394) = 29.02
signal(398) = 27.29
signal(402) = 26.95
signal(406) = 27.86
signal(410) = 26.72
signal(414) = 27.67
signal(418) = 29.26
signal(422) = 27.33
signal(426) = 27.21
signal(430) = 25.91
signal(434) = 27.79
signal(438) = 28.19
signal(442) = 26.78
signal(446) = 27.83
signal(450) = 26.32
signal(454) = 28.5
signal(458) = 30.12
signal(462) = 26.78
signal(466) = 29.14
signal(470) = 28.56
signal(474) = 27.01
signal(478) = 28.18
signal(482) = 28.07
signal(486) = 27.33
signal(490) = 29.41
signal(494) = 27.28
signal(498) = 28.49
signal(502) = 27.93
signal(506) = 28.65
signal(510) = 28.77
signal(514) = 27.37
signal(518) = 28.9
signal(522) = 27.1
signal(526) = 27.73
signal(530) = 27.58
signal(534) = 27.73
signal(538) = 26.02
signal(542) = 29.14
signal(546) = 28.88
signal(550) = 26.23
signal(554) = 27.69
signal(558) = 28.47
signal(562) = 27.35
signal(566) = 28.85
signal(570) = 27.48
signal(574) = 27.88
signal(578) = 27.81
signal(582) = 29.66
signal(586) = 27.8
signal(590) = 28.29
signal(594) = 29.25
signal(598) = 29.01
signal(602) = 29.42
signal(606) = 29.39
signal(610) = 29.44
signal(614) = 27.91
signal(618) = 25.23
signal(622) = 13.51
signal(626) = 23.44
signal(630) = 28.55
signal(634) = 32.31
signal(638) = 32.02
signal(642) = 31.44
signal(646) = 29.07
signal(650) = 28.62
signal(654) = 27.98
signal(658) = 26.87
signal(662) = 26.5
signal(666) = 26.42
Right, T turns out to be 0.98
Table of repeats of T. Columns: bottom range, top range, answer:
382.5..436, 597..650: 1.00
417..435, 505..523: 1.03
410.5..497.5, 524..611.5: 1.01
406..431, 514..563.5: 1.01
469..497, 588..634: 0.96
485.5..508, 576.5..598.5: 1.01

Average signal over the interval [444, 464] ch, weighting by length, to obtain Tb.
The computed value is 27.9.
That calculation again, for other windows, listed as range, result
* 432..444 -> 27.6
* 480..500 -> 28.1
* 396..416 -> 27.3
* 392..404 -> 27.8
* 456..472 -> 28.7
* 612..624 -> 22.2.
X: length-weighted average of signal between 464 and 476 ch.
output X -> 28.2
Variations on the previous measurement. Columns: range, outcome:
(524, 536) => 27.7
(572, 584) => 28.4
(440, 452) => 27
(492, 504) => 27.9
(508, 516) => 28.1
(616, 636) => 24.6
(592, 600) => 29.1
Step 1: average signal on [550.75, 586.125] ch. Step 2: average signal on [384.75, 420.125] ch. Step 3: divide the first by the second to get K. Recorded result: 1.00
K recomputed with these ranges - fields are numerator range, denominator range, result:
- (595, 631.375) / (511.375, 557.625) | 0.95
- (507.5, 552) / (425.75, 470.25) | 1.00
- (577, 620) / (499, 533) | 1.02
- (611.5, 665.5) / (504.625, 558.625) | 0.98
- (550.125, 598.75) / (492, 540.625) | 1.01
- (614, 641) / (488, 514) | 0.92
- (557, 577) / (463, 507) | 0.99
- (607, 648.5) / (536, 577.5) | 0.98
